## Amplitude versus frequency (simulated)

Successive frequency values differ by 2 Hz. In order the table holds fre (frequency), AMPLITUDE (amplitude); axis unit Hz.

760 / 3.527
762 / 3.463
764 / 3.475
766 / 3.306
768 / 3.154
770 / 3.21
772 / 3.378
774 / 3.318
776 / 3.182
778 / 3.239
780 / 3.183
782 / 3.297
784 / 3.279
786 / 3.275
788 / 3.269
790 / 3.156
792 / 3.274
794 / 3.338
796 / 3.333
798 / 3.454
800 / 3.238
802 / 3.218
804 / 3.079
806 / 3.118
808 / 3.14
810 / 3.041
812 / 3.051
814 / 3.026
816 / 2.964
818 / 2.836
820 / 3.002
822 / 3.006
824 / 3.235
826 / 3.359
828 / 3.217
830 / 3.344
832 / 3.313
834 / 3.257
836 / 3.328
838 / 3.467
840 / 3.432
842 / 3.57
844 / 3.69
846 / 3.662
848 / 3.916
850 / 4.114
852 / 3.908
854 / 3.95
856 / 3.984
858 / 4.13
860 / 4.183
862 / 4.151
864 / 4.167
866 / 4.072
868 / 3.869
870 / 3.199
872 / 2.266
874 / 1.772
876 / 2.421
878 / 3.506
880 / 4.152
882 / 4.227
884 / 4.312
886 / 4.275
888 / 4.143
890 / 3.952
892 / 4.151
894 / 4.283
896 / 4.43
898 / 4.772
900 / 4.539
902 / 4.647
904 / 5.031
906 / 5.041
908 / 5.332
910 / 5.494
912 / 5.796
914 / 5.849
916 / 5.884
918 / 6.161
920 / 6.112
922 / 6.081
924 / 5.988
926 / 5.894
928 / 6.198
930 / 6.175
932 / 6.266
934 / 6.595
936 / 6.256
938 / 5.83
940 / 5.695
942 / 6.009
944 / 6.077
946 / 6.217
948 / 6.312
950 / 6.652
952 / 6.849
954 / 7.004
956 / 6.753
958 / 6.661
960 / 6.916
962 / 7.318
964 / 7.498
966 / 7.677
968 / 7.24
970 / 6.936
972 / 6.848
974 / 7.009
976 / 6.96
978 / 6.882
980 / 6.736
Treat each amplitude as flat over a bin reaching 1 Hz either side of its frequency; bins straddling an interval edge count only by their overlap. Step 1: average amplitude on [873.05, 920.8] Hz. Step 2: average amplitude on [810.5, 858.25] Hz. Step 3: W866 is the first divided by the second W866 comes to 1.34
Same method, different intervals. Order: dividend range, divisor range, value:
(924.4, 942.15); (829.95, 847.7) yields 1.76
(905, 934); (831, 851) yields 1.65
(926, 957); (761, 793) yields 1.93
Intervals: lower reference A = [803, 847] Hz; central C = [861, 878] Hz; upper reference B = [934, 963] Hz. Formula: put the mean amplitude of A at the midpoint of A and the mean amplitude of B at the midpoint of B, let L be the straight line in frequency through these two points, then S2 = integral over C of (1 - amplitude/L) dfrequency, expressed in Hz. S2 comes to 4.3 Hz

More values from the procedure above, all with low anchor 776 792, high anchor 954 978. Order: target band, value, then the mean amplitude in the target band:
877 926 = 6.80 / 4.94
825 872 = 9.37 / 3.68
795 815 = 2.74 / 3.17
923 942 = 0.78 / 6.09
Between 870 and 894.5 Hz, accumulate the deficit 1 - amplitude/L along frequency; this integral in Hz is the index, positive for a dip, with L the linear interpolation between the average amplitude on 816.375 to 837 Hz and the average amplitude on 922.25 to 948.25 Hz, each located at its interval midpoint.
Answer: 5.8 Hz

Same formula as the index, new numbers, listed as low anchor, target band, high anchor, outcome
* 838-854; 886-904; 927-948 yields 2.28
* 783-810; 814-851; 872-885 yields -1.06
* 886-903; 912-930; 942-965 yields -2.01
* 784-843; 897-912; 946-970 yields 1.46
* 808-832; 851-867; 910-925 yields 0.66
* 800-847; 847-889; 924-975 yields 6.08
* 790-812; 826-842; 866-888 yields -0.15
